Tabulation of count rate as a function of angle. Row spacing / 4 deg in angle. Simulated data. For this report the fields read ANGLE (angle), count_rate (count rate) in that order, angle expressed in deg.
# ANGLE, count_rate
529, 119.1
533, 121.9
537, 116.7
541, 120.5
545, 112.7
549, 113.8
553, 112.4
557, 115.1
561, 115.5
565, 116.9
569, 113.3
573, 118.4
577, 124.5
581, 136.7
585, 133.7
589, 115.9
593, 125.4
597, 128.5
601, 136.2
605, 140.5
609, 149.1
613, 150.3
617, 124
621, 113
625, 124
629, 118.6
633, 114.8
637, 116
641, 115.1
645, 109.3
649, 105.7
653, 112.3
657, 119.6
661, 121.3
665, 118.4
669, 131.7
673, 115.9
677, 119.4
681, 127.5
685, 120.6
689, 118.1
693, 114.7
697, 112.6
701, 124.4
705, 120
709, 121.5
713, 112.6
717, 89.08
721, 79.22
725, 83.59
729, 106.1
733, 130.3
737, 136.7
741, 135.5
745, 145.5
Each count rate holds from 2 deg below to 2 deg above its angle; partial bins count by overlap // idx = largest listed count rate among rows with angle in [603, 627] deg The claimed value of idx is 150.3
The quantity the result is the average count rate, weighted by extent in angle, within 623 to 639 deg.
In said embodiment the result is 118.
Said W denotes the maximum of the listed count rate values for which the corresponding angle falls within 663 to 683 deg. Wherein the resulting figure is 131.7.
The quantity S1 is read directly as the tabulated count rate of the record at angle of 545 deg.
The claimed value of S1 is 112.7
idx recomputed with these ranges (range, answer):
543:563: 115.5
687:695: 118.1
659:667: 121.3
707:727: 121.5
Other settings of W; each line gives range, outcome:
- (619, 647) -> 124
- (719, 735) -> 130.3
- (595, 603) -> 136.2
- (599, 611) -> 149.1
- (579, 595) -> 136.7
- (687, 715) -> 124.4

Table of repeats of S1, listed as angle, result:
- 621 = 113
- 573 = 118.4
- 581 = 136.7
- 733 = 130.3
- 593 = 125.4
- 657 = 119.6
